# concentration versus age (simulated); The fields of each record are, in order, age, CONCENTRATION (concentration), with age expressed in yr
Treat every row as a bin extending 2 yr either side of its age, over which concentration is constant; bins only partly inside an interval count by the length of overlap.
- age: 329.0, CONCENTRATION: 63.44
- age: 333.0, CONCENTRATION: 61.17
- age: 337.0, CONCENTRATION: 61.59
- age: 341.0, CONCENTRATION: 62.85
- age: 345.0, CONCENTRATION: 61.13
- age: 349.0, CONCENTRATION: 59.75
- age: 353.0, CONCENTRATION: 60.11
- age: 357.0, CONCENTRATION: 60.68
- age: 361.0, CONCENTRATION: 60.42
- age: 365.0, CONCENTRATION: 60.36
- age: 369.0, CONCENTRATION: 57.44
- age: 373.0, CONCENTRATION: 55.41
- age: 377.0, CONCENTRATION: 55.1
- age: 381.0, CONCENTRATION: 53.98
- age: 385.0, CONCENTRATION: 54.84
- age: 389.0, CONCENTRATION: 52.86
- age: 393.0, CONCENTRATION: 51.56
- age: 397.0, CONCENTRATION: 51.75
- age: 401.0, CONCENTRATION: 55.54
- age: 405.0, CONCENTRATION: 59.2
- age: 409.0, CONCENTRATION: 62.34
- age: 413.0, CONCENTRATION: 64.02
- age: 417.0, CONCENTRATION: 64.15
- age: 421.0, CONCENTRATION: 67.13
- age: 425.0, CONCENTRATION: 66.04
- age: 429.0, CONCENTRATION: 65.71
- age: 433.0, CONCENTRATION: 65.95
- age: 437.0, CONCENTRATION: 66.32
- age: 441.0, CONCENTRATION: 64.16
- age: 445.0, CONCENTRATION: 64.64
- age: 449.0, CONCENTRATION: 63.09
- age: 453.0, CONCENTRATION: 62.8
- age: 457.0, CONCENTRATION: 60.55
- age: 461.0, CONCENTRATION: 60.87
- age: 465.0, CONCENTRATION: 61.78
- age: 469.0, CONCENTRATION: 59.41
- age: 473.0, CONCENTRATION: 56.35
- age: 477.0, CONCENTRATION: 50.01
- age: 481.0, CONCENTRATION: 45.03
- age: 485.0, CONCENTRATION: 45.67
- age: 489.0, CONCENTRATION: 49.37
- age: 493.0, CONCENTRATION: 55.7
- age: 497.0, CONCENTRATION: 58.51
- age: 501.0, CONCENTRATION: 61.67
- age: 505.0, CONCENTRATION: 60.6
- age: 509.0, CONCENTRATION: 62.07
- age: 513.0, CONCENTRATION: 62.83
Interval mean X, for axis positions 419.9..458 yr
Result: 64.7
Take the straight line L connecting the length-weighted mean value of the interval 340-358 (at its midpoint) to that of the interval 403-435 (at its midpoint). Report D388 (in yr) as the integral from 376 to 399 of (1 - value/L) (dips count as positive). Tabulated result 3.5 yr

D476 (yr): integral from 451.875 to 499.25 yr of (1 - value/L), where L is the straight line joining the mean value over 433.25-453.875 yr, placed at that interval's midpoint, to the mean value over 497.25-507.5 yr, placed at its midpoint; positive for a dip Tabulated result 5.4 yr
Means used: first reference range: 64.4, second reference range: 60.7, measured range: 55.4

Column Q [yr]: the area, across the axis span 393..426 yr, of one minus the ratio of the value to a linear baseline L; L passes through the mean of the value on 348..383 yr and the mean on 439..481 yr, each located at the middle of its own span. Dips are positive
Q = -0.96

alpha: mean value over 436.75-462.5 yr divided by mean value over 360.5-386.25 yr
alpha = 1.1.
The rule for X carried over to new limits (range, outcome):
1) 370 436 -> 59.2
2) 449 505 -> 56.4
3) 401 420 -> 62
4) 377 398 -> 53.3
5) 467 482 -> 53.2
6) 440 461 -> 62.8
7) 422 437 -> 66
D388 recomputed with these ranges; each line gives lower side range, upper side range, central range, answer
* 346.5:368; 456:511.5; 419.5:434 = -2.0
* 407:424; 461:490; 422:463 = -3.2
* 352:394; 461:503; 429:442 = -2.4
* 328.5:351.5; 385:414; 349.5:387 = 0.9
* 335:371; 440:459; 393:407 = 1.5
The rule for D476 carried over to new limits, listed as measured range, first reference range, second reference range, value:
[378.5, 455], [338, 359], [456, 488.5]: -4.68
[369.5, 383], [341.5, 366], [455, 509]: 1.05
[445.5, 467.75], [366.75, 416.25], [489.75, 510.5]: -1.52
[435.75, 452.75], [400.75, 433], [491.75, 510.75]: -0.52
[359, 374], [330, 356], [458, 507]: 0.40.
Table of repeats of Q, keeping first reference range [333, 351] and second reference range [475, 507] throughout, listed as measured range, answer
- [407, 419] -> -1.25 yr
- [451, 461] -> -1.15 yr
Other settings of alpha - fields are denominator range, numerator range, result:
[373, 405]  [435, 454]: 1.19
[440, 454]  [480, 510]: 0.86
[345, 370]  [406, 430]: 1.08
